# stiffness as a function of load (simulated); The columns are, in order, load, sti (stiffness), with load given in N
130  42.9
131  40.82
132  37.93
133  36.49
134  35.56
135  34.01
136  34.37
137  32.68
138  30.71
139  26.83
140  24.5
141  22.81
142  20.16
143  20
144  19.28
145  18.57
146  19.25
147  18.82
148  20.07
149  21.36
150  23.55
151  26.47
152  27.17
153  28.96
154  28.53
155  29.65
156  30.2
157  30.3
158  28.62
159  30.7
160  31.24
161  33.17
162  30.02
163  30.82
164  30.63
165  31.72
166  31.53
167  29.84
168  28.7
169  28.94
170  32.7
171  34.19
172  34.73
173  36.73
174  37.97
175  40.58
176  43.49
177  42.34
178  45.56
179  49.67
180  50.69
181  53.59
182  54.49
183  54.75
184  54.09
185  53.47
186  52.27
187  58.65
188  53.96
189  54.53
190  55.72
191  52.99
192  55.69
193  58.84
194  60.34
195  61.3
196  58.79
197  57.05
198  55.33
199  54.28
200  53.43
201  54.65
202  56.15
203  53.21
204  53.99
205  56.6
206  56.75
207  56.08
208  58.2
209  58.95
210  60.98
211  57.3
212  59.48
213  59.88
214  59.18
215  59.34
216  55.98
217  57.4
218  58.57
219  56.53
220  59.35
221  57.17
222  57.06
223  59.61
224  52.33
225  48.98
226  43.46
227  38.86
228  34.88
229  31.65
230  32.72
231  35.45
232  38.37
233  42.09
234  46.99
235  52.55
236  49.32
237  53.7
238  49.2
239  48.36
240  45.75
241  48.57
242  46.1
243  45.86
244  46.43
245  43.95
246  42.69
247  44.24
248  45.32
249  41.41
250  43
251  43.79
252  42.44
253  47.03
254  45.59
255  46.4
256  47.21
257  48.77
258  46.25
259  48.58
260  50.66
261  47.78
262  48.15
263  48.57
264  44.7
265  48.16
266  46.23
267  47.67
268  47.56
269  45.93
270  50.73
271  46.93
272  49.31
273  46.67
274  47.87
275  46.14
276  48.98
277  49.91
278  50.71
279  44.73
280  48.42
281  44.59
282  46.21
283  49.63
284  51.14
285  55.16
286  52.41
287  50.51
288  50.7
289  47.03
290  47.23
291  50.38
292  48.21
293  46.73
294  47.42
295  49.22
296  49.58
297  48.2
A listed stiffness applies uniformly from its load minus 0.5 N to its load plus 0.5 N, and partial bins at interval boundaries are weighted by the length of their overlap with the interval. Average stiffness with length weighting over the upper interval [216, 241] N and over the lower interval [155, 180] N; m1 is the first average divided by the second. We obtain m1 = 1.4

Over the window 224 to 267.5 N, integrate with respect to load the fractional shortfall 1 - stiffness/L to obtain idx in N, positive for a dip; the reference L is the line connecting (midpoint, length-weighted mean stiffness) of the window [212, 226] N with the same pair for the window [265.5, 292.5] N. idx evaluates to 6.4 N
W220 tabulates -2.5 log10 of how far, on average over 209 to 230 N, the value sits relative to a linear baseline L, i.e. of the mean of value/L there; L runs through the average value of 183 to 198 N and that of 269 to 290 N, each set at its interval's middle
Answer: 0.02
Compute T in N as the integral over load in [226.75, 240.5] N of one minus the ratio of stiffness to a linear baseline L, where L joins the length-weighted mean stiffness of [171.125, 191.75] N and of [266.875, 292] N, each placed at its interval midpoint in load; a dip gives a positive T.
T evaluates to 1.6 N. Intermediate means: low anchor 48.8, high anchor 48.7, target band 42.9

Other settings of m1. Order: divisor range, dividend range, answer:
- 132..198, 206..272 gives 1.30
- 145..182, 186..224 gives 1.74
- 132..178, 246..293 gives 1.59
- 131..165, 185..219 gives 2.03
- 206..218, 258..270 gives 0.82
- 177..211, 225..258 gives 0.80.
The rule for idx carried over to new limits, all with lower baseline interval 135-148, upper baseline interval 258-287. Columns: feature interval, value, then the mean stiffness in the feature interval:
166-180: -3.47 N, 37.6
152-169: -1.50 N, 30.2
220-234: -1.71 N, 44.7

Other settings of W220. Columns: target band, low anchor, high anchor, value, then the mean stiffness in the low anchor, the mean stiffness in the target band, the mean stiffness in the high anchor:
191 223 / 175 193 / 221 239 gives -0.18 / 52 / 57.3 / 45.6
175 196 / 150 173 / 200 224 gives -0.22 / 30.4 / 53.1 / 57.3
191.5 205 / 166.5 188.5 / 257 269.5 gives -0.25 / 44.2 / 56.4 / 47.6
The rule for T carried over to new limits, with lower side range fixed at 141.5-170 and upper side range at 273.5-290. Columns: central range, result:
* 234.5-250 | -1.8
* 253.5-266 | -0.7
